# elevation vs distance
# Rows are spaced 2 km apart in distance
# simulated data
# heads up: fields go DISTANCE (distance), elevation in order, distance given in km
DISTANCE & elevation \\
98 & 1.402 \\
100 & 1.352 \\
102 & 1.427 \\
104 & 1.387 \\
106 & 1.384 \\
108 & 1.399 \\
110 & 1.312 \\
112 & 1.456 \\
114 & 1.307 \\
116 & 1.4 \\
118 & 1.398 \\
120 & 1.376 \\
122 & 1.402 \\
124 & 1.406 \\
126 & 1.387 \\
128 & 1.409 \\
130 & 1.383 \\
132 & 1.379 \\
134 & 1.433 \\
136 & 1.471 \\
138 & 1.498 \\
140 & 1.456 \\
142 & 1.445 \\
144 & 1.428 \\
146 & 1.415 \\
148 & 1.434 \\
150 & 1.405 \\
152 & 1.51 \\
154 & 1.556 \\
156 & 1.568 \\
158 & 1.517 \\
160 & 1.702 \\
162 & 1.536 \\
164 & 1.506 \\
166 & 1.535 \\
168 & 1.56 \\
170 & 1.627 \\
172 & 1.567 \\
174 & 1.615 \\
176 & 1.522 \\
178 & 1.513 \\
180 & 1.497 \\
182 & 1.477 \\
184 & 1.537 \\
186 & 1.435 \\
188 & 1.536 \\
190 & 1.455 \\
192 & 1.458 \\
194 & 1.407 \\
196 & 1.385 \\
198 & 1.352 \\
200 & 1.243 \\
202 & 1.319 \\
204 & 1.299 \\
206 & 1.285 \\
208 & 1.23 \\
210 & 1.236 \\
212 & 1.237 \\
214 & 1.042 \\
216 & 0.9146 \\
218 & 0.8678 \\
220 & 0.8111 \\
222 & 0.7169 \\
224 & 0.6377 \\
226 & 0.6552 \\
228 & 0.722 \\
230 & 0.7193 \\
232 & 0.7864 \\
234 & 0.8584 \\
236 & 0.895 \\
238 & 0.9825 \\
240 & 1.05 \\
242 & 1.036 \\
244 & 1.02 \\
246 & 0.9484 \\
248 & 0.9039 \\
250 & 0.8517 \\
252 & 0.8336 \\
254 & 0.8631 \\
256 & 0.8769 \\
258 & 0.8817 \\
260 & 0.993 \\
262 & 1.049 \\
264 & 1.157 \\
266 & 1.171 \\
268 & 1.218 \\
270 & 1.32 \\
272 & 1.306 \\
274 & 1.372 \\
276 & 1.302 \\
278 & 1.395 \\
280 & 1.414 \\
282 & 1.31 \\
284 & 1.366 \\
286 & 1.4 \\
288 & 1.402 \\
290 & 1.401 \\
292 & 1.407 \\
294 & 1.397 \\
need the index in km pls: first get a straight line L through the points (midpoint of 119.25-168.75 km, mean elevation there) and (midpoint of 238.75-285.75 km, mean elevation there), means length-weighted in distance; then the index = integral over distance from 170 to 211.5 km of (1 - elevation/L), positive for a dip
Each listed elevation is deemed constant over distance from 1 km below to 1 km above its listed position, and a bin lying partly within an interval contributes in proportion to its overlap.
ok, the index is -2.8 km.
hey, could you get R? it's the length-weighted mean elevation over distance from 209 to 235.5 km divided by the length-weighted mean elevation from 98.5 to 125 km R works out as 0.62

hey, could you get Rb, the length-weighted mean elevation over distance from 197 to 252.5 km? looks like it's 0.982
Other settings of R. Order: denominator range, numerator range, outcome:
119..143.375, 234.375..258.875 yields 0.65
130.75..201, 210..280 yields 0.67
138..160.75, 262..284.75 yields 0.87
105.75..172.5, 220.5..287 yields 0.71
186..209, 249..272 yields 0.76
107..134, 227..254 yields 0.64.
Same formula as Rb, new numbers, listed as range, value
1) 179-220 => 1.3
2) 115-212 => 1.45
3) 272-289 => 1.37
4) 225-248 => 0.88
